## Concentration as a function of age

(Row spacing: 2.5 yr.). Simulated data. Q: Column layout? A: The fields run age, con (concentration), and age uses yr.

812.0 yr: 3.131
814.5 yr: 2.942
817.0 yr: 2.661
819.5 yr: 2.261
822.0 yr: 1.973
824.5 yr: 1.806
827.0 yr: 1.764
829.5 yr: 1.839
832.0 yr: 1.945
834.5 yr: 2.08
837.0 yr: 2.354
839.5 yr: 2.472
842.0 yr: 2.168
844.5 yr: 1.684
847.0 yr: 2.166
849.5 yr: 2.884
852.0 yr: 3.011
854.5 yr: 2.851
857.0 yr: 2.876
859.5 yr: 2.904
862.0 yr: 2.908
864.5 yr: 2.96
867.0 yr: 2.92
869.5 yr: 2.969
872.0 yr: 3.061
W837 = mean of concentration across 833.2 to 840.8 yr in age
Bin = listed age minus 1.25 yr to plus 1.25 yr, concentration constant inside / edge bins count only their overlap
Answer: 2.3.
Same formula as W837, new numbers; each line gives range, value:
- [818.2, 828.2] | 1.96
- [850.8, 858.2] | 2.91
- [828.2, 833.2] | 1.89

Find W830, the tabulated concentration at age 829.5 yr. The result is 1.839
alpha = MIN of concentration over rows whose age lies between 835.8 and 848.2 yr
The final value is 1.684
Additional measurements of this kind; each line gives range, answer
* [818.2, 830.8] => 1.764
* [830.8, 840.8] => 1.945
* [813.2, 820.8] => 2.261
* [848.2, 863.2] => 2.851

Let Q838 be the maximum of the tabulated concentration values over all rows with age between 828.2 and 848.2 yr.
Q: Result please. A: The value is 2.472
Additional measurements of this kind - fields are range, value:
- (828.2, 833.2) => 1.945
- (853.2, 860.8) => 2.904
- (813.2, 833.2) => 2.942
